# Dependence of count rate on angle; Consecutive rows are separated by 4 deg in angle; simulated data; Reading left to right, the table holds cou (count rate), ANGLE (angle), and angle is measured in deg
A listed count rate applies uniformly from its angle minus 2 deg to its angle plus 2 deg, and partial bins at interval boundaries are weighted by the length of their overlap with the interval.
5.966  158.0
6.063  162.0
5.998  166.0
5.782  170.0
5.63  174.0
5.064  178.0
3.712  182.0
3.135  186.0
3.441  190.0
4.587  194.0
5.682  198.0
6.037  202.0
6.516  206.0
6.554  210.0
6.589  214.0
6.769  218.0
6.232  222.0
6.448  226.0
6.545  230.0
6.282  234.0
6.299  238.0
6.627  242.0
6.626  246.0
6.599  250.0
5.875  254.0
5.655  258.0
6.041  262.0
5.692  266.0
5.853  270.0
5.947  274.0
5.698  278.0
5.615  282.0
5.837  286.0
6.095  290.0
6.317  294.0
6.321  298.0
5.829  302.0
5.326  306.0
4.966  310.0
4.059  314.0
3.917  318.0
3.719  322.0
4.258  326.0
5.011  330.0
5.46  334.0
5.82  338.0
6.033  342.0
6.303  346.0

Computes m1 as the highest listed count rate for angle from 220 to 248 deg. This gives 6.627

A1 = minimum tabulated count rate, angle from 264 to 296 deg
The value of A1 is 5.615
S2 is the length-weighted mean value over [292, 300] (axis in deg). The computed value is 6.32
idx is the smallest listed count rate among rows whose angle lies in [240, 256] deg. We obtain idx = 5.875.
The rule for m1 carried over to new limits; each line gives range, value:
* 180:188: 3.712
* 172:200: 5.682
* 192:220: 6.769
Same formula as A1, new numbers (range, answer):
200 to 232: 6.037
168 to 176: 5.63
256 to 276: 5.655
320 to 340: 3.719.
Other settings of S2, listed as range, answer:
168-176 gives 5.71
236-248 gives 6.52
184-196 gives 3.72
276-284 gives 5.66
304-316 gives 4.78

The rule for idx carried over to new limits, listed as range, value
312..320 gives 3.917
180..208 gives 3.135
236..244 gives 6.299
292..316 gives 4.059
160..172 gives 5.782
